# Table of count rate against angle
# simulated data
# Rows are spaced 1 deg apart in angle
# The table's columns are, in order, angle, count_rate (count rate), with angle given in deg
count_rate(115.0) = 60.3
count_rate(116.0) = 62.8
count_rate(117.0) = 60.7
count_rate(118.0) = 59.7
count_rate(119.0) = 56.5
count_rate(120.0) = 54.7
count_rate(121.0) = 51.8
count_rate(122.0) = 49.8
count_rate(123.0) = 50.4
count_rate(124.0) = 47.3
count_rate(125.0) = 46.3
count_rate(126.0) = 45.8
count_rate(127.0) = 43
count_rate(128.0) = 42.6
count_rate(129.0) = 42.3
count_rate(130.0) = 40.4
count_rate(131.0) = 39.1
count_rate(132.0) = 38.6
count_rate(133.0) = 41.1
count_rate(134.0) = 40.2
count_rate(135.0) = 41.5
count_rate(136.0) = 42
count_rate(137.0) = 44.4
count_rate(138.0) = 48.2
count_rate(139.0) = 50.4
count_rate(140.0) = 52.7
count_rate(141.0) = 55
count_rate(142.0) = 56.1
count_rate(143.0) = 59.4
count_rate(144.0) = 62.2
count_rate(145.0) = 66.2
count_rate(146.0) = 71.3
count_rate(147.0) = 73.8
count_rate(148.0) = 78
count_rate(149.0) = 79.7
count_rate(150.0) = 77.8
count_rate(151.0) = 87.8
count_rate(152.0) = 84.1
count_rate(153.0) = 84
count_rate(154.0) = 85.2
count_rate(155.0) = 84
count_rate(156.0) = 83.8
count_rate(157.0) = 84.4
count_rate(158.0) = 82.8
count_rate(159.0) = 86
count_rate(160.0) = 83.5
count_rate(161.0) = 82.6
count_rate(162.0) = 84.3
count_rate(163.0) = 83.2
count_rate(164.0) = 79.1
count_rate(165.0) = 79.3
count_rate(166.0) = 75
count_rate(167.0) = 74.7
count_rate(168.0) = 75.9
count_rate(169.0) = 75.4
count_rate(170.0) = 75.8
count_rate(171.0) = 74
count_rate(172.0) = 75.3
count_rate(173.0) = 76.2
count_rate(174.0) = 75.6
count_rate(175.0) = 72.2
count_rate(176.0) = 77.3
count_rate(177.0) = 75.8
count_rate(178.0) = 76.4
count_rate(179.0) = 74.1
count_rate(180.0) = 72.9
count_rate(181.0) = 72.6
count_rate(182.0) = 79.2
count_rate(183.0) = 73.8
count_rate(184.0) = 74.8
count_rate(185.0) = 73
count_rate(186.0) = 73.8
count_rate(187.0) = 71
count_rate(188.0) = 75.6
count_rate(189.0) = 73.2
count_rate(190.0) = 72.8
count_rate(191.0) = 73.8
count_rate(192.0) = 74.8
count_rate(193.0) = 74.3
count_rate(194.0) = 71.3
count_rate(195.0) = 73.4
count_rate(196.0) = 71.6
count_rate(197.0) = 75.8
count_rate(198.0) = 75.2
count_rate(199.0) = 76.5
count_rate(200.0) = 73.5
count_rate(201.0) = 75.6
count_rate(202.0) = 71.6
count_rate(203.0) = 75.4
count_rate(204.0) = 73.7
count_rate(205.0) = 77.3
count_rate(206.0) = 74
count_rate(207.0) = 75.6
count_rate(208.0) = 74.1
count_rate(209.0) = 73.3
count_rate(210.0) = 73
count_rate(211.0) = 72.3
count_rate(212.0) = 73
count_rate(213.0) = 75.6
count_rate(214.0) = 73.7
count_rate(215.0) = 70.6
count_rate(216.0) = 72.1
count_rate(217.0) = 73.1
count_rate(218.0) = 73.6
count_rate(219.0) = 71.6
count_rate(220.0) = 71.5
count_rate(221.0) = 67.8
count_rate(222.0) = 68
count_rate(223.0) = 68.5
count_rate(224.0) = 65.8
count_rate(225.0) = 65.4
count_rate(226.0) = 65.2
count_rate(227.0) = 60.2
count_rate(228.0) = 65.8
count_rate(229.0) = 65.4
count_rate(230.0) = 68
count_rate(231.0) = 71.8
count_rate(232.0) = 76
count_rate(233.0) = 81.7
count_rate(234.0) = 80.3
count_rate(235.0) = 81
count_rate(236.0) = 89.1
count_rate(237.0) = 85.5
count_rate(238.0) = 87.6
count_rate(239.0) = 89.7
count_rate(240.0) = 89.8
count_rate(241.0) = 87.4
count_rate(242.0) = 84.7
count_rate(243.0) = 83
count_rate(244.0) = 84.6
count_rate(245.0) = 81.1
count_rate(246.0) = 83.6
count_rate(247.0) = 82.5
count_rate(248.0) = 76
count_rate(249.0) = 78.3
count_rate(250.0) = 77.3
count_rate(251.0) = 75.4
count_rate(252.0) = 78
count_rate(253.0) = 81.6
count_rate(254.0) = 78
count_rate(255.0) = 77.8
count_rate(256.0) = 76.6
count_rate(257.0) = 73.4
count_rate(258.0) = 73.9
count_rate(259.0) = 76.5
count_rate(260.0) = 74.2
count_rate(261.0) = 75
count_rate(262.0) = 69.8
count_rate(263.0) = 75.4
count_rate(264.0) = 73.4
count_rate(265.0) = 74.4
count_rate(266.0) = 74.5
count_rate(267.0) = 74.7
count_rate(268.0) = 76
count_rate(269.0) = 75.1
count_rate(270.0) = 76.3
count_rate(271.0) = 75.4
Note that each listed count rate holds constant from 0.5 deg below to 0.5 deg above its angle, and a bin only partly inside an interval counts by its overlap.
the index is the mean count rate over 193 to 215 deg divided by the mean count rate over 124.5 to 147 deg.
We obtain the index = 1.51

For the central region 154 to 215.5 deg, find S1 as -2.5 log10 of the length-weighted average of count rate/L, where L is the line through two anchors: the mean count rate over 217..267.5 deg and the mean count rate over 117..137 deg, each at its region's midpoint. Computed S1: -0.243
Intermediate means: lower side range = 46.3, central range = 76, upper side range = 76.2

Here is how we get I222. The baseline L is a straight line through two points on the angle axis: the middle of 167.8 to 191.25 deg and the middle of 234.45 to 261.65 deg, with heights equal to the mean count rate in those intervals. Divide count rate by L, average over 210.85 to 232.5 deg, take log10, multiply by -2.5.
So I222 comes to 0.127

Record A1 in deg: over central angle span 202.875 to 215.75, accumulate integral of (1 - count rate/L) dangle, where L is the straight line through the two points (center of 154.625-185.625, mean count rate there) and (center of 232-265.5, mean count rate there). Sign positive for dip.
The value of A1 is 0.8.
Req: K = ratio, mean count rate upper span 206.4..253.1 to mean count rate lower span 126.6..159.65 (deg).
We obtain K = 1.22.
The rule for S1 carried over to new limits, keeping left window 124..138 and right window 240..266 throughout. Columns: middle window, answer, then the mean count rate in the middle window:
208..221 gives -0.089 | 72.6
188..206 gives -0.198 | 74.1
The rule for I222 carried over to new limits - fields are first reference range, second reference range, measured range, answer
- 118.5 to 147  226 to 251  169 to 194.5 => -0.18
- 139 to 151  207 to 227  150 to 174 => -0.19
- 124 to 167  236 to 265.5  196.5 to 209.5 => -0.03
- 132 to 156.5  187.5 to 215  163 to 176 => -0.11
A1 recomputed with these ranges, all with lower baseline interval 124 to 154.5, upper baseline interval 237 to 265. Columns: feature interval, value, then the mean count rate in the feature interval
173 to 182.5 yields -1.5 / 75.2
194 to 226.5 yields -0.5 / 72.4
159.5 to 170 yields -2.9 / 79.1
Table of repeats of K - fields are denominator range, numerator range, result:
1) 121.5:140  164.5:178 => 1.71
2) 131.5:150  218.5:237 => 1.28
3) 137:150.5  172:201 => 1.18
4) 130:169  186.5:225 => 1.07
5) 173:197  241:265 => 1.05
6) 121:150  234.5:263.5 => 1.54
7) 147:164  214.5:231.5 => 0.83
